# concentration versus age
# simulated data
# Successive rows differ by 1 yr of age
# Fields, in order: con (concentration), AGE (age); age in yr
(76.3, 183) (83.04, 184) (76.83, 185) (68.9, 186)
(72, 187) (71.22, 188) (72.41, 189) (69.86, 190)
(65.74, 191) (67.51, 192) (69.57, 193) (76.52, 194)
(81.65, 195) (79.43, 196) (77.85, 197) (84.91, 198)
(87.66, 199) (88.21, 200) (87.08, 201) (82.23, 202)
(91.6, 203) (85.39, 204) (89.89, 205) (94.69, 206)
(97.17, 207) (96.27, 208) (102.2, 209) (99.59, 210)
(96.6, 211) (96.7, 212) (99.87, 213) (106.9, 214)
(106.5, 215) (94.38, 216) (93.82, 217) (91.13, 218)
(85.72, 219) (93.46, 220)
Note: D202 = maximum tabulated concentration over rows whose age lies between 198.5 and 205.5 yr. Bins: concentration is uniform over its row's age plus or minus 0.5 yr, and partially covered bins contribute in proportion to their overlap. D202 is 91.6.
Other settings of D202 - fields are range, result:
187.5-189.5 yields 72.41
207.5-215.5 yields 106.9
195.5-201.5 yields 88.21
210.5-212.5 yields 96.7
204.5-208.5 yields 97.17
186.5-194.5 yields 76.52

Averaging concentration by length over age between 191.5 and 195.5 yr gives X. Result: 73.8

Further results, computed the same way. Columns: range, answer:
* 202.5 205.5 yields 89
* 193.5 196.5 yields 79.2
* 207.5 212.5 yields 98.3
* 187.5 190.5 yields 71.2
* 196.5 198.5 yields 81.4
